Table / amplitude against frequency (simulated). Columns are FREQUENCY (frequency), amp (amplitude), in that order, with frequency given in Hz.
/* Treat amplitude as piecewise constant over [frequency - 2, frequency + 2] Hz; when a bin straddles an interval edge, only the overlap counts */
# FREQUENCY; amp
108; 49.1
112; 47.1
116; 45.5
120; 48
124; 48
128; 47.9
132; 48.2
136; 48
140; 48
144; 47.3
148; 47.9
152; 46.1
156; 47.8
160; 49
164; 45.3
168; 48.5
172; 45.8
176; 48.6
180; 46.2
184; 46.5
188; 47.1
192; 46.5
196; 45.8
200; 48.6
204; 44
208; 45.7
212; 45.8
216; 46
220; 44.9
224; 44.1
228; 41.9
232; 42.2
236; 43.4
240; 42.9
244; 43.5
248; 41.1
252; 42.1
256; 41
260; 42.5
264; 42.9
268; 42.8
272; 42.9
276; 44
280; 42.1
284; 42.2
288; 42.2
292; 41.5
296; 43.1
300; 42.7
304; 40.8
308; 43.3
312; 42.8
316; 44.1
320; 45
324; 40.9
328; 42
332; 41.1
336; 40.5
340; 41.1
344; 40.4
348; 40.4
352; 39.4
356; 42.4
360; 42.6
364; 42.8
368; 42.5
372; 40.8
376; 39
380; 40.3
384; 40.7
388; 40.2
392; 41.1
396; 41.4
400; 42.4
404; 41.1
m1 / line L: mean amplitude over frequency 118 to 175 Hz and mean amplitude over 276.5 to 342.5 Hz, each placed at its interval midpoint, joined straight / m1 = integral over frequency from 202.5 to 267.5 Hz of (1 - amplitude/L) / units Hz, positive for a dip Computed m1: 1.9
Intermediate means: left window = 47.6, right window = 42.2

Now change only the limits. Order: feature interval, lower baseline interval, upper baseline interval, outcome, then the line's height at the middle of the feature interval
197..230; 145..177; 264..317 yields 0.2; 45.4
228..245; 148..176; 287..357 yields 0.7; 44.7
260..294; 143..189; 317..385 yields 0.9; 43.7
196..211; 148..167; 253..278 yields -0.3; 45.3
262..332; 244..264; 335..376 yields -1.6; 41.6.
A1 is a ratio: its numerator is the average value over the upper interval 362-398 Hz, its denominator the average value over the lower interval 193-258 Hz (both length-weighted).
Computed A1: 0.93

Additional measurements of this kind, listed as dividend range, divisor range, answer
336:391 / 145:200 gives 0.87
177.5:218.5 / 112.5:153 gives 0.97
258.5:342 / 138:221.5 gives 0.91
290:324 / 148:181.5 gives 0.91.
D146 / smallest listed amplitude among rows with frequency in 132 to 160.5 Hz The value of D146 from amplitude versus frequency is 46.1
